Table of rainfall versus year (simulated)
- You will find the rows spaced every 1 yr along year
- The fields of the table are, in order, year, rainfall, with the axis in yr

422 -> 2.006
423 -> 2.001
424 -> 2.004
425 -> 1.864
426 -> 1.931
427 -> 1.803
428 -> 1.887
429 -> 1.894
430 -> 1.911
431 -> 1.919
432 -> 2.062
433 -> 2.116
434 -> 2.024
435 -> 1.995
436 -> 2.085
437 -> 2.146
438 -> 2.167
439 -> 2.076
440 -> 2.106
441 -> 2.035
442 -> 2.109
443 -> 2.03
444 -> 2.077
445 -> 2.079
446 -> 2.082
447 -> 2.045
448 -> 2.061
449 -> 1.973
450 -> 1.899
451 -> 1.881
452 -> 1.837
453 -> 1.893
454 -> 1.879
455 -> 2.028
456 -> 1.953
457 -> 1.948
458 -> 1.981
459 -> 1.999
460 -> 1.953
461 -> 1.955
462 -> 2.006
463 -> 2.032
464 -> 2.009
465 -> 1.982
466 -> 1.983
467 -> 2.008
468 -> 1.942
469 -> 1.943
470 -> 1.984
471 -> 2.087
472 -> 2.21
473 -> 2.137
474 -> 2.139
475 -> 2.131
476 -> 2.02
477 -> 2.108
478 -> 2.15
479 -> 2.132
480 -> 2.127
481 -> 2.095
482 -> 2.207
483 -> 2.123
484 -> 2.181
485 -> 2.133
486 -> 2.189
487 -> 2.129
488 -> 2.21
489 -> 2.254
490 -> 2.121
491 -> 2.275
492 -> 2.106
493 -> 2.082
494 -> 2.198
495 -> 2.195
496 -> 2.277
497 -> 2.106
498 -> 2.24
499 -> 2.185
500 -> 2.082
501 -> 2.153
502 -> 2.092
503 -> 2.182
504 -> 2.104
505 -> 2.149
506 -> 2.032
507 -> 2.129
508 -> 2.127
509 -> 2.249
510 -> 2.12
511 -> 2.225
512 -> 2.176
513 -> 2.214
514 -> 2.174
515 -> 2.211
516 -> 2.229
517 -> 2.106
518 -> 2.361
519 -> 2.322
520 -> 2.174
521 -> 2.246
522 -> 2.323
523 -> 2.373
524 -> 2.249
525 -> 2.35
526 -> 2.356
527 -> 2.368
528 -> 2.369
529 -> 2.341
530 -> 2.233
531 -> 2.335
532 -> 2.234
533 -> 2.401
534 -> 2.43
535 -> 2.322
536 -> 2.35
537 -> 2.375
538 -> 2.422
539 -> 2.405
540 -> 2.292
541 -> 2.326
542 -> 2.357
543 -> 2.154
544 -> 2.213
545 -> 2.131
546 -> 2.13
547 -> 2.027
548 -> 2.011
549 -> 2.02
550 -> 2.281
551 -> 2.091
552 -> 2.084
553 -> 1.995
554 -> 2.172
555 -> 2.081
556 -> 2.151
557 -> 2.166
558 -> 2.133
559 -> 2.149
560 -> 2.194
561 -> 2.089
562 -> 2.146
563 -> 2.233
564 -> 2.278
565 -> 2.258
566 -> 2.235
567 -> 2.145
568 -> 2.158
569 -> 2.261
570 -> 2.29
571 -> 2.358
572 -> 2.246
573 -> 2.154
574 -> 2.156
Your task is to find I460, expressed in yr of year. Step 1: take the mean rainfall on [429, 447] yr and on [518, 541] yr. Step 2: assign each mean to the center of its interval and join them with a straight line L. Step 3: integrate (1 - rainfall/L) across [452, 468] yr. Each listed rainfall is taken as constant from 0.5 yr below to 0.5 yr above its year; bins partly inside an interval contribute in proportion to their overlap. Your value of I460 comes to 1.2 yr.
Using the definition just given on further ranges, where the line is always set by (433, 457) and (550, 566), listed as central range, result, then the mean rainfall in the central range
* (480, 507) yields -1.0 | 2.16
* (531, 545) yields -1.3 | 2.32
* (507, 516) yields -0.4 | 2.19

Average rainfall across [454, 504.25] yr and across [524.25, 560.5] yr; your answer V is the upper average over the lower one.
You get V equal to 1.1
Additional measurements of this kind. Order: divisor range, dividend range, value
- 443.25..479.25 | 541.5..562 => 1.06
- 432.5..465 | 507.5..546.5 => 1.13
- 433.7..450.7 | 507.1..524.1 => 1.08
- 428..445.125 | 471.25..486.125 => 1.05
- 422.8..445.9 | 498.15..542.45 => 1.12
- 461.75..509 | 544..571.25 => 1.02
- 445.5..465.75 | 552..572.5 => 1.11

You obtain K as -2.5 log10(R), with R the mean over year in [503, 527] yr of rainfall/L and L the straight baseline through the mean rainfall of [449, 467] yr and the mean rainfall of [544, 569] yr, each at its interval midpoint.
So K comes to -0.078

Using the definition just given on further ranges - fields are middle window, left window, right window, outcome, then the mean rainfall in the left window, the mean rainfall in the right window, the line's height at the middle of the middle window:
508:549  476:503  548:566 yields -0.055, 2.16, 2.15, 2.15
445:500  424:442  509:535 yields 0.029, 2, 2.28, 2.13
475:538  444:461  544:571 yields -0.074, 1.97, 2.16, 2.07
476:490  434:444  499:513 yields -0.014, 2.08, 2.14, 2.12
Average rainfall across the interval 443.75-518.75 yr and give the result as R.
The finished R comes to 2.1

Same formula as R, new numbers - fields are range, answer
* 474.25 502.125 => 2.15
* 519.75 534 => 2.32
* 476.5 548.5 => 2.22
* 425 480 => 2.01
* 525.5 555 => 2.25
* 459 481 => 2.05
